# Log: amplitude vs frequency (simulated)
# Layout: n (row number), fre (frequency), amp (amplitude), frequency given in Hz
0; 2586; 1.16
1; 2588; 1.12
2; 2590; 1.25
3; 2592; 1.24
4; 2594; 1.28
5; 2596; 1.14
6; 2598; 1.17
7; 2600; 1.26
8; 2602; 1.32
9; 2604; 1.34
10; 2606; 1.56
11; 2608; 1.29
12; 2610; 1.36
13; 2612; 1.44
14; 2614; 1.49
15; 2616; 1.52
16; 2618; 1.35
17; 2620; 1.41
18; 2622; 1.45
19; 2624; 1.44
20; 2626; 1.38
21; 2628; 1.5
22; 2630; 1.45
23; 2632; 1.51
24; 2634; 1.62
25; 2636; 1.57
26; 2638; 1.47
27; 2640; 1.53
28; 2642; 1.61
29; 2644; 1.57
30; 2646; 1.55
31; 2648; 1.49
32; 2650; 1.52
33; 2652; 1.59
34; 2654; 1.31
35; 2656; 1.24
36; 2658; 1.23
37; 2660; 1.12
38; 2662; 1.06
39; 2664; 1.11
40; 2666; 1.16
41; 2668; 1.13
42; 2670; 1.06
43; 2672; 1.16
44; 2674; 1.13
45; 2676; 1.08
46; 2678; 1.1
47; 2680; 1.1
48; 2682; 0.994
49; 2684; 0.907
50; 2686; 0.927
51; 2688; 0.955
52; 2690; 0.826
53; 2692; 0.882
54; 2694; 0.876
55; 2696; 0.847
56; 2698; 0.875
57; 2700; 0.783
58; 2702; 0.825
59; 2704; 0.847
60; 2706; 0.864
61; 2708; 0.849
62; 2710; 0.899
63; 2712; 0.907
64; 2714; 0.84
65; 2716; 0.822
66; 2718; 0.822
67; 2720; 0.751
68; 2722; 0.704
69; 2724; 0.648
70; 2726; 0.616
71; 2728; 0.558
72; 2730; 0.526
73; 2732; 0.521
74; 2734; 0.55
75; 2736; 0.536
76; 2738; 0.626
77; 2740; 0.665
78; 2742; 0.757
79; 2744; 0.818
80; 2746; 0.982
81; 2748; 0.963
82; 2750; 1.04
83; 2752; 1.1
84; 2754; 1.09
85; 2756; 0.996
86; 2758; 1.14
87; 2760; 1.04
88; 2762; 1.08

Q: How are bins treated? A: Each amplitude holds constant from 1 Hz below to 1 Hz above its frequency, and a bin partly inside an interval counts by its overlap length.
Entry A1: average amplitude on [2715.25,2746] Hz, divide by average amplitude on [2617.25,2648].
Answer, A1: 0.45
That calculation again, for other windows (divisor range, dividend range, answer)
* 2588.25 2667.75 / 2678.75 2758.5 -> 0.60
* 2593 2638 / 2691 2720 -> 0.60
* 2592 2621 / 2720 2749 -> 0.50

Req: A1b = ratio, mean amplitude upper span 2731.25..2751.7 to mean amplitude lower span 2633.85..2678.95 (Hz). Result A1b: 0.6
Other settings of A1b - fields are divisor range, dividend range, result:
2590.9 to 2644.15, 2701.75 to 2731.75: 0.54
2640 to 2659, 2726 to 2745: 0.42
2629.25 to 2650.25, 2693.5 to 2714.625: 0.56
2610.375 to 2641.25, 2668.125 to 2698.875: 0.67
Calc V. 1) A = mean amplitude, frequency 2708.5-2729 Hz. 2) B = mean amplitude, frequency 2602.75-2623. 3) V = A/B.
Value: 0.53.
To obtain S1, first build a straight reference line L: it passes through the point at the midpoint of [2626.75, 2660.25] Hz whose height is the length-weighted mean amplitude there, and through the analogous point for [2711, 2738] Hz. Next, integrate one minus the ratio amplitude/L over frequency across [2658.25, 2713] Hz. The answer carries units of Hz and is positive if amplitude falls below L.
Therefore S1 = 3.9 Hz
